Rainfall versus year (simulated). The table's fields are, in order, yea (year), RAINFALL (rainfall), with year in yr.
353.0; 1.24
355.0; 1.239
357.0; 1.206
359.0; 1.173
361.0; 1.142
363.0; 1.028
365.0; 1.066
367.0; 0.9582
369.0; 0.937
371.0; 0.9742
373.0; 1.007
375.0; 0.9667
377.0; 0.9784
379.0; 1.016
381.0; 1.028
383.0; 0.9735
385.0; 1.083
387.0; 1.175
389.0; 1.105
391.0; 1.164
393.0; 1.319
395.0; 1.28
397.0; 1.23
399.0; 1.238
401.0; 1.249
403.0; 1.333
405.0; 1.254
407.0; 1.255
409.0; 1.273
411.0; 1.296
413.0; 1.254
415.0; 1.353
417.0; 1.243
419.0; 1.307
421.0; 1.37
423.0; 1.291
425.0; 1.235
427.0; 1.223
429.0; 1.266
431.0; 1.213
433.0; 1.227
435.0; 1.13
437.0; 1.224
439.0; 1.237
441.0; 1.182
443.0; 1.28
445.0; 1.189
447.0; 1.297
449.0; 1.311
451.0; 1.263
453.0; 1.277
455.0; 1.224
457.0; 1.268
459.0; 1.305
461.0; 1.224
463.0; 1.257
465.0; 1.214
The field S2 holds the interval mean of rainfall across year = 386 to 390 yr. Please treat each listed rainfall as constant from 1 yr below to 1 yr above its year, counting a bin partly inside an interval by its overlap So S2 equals 1.14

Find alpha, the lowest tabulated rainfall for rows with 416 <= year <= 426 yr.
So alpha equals 1.235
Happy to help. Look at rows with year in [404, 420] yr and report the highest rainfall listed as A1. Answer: 1.353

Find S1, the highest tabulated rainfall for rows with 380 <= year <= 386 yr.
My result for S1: 1.083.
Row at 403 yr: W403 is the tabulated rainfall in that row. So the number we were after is 1.333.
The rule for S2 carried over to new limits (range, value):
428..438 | 1.21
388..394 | 1.2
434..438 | 1.18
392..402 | 1.26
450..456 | 1.25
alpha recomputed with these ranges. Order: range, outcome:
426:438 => 1.13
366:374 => 0.937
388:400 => 1.105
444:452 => 1.189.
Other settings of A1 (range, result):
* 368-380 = 1.016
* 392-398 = 1.319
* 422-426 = 1.291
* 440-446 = 1.28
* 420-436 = 1.37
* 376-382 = 1.028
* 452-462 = 1.305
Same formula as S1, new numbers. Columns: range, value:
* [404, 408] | 1.255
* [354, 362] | 1.239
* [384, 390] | 1.175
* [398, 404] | 1.333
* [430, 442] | 1.237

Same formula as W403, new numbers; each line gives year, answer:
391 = 1.164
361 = 1.142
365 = 1.066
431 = 1.213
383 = 0.9735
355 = 1.239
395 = 1.28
